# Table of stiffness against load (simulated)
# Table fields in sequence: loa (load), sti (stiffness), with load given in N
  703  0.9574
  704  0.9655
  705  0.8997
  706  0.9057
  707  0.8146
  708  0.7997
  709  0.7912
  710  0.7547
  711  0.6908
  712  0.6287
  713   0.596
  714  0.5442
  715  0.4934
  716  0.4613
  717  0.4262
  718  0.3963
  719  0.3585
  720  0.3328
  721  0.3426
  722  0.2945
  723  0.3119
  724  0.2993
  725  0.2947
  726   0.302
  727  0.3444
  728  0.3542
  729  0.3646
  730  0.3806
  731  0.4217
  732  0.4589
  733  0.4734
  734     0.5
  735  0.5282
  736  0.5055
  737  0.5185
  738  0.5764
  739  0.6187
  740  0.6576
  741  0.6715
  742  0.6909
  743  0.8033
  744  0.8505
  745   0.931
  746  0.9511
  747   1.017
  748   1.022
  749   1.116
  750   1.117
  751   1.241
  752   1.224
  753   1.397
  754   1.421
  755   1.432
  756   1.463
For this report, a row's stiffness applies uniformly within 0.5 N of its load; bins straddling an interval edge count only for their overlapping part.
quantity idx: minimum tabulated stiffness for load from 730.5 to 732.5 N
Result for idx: 0.4217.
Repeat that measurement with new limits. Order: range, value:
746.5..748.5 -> 1.017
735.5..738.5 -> 0.5055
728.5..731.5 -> 0.3646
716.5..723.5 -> 0.2945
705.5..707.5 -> 0.8146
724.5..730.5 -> 0.2947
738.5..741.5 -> 0.6187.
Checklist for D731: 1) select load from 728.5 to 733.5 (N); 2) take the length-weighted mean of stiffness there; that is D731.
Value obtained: 0.42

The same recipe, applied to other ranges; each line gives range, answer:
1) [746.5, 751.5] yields 1.1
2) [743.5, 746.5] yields 0.911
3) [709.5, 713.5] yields 0.668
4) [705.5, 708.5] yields 0.84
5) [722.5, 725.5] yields 0.302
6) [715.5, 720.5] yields 0.395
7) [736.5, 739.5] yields 0.571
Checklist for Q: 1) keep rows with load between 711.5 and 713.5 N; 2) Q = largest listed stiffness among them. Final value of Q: 0.6287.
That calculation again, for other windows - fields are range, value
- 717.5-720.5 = 0.3963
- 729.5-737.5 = 0.5282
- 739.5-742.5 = 0.6909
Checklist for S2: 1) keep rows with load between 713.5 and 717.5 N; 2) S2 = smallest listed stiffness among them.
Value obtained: 0.4262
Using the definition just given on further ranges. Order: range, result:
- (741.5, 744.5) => 0.6909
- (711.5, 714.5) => 0.5442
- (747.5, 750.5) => 1.022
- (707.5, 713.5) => 0.596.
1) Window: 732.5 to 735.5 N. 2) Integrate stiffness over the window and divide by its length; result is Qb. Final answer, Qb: 0.501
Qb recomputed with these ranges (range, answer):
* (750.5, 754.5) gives 1.32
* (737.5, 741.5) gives 0.631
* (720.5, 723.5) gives 0.316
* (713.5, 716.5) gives 0.5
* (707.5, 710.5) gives 0.782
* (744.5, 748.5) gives 0.98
